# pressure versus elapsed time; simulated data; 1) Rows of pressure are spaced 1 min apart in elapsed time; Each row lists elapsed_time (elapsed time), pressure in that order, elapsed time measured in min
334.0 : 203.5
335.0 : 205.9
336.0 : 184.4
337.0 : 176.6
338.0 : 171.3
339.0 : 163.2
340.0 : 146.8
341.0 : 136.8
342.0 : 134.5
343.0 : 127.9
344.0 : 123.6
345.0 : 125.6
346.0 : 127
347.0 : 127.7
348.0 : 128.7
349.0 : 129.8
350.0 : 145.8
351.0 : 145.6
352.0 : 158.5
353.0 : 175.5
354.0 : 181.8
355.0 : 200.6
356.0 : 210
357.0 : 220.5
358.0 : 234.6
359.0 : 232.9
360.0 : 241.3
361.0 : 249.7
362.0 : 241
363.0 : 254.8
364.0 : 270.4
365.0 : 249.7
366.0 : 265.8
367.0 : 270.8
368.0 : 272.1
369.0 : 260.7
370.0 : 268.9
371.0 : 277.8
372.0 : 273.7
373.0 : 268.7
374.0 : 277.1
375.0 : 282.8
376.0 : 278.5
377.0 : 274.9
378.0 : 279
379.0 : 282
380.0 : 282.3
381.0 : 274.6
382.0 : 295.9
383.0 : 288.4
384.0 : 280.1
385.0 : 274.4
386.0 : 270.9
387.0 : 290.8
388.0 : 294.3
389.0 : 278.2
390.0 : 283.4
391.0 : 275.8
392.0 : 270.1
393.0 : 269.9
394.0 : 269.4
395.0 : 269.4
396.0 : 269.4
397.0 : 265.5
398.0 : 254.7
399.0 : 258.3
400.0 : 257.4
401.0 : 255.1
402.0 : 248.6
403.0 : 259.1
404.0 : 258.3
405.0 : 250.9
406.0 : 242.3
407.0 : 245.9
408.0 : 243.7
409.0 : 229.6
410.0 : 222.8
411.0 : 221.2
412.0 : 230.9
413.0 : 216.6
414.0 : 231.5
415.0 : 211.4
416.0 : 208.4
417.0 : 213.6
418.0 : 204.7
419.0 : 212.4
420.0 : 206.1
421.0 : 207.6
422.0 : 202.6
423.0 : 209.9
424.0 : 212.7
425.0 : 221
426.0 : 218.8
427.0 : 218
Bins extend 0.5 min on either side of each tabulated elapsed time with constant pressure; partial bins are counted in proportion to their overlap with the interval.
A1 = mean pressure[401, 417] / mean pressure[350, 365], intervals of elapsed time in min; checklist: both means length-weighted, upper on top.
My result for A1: 1.1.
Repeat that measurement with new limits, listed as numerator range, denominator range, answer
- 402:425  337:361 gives 1.35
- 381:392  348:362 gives 1.46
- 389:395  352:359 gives 1.35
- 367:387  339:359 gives 1.74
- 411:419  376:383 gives 0.77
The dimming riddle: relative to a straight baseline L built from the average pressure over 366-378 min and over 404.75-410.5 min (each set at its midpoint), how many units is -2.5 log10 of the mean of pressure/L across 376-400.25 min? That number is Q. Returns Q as -0.07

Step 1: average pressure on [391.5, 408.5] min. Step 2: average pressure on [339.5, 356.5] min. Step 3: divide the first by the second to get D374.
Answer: 1.74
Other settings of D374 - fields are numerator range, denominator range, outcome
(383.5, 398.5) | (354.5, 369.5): 1.12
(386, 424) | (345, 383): 1.05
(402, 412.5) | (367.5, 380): 0.88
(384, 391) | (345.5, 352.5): 2.05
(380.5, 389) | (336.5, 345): 1.94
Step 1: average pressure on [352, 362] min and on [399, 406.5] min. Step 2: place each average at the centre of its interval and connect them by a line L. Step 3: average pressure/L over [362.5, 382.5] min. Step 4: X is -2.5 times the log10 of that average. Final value -0.20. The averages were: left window 215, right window 253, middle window 273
